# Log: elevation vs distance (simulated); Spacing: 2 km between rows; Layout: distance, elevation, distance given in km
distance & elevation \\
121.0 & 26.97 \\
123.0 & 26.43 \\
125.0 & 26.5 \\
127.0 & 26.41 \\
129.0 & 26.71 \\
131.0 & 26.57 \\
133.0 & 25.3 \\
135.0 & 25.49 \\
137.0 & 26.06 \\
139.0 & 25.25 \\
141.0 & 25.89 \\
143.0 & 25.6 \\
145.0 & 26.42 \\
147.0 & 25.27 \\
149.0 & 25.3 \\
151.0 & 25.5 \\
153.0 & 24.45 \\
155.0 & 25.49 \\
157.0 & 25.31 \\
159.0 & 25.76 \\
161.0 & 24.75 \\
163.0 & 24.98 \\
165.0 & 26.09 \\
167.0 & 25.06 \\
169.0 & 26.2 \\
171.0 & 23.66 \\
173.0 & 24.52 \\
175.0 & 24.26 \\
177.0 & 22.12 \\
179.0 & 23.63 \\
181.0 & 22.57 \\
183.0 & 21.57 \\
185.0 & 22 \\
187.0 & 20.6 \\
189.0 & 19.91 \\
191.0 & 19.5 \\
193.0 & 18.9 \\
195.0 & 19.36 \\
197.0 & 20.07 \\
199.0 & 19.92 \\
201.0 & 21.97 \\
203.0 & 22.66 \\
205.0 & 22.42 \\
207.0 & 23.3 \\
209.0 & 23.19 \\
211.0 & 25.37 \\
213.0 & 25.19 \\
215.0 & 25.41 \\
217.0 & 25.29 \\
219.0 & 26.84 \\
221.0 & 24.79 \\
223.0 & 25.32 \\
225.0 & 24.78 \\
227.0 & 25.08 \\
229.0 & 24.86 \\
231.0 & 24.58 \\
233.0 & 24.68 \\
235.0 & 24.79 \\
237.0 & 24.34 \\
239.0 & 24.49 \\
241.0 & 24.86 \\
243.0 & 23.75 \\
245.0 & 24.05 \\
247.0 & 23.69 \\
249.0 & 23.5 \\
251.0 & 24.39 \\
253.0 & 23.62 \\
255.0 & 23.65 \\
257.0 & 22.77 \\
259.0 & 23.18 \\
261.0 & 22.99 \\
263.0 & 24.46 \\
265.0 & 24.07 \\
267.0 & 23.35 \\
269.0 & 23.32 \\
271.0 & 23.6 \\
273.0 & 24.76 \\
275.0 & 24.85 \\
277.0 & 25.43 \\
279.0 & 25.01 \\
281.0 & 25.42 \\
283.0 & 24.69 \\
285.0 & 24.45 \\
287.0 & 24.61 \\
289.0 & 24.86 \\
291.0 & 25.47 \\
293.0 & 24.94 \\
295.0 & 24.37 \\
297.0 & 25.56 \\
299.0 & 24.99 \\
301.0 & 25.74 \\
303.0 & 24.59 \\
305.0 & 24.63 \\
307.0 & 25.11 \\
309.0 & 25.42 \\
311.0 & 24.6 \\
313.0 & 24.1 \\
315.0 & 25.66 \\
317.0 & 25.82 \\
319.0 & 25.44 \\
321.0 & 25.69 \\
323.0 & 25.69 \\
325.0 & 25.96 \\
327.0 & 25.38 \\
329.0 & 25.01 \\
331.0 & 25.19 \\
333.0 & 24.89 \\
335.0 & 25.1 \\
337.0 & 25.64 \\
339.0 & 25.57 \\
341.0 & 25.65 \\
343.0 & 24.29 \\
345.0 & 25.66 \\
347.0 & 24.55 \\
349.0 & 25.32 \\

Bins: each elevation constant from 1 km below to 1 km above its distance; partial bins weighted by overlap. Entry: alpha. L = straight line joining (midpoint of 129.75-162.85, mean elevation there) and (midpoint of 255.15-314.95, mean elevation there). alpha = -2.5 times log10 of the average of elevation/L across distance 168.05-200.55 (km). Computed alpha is 0.16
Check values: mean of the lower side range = 25.5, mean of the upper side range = 24.5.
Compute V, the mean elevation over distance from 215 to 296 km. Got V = 24.5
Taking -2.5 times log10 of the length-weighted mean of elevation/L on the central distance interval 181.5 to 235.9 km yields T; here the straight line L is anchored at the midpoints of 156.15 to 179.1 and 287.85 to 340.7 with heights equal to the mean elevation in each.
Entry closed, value 0.08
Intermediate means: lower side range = 24.7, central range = 23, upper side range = 25.2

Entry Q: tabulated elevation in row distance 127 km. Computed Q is 26.41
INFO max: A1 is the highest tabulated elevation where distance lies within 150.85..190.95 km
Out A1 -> 26.2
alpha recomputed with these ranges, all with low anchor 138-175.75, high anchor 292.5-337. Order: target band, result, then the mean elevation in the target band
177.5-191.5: 0.17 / 21.5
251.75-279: 0.06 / 23.9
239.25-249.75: 0.05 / 24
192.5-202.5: 0.24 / 20.2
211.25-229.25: 0.00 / 25.3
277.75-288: 0.02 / 24.9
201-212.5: 0.08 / 23.3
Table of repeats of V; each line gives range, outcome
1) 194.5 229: 23.7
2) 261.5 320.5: 24.8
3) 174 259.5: 23.3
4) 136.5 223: 23.8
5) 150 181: 24.7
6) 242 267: 23.7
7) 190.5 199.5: 19.5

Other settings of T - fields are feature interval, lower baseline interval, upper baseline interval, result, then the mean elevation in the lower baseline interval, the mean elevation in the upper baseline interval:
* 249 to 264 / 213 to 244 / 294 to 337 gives 0.06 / 24.9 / 25.2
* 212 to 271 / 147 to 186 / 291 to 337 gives 0.02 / 24.4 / 25.2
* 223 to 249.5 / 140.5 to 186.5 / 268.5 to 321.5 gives 0.01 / 24.6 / 24.9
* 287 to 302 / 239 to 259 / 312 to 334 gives -0.01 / 23.8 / 25.3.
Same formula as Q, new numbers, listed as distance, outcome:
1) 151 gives 25.5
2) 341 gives 25.65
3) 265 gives 24.07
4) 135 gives 25.49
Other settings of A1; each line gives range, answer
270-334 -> 25.96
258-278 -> 25.43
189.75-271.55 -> 26.84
